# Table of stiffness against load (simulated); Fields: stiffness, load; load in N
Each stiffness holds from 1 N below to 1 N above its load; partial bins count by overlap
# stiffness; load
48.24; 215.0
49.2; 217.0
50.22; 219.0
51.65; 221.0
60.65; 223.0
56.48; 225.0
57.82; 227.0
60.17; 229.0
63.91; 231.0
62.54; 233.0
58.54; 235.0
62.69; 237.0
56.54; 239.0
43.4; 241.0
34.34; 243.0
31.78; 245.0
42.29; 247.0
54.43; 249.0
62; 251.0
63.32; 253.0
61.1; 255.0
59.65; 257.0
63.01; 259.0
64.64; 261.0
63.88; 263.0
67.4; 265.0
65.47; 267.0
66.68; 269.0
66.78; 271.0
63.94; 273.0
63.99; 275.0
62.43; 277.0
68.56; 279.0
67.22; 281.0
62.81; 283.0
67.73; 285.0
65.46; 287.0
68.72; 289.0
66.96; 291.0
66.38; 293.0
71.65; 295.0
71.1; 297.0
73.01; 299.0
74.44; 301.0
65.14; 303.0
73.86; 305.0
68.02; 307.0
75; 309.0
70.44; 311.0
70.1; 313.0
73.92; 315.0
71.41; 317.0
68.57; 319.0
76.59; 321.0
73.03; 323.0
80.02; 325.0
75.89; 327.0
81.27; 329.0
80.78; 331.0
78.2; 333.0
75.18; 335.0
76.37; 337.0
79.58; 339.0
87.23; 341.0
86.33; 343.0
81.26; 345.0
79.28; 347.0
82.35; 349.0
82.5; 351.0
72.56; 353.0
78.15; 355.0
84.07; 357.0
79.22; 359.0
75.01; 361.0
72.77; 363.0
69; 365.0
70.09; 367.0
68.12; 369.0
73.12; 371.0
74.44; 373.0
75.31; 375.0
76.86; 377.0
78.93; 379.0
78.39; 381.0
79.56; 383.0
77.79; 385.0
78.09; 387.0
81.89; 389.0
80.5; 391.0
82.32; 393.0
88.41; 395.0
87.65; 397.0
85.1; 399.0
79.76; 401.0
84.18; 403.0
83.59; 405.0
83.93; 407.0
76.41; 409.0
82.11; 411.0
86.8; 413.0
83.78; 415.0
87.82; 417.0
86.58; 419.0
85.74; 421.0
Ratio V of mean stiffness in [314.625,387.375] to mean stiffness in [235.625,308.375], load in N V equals 1.23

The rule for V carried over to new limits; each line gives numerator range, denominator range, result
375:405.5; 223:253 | 1.51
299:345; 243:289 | 1.24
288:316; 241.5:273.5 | 1.22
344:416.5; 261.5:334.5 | 1.13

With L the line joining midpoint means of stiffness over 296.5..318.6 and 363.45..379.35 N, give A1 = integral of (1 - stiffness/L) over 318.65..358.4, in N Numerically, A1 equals -3.8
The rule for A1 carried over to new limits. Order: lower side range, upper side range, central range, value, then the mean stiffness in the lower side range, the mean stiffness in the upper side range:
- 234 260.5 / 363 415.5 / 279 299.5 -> -2.3 N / 53.5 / 79.3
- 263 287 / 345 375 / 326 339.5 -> -1.0 N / 65.6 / 75.9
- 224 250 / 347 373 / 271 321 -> -4.1 N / 52.7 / 75.7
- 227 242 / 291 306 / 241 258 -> 2.9 N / 58.2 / 70.5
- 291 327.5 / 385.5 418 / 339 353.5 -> -1.0 N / 71.9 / 83.2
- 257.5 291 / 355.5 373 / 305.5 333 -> -1.8 N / 65.5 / 74.1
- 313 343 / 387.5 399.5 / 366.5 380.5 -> 1.3 N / 77.1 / 84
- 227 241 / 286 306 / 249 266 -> 0.2 N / 59.3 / 69.7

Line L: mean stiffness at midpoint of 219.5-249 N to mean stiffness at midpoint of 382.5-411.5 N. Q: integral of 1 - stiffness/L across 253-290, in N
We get -3.2 N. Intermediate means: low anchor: 53.1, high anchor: 82.1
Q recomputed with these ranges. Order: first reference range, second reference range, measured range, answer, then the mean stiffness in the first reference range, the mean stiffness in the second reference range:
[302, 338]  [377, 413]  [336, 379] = 0.26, 74.1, 81.7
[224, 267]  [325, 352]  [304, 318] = 0.31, 56.9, 80.5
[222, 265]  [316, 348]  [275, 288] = 0.06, 56.6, 78.2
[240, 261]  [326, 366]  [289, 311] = -1.50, 52.2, 78.8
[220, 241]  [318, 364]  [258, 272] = -0.16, 58.4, 78.5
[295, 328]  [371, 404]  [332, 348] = -1.05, 72.5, 80.3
